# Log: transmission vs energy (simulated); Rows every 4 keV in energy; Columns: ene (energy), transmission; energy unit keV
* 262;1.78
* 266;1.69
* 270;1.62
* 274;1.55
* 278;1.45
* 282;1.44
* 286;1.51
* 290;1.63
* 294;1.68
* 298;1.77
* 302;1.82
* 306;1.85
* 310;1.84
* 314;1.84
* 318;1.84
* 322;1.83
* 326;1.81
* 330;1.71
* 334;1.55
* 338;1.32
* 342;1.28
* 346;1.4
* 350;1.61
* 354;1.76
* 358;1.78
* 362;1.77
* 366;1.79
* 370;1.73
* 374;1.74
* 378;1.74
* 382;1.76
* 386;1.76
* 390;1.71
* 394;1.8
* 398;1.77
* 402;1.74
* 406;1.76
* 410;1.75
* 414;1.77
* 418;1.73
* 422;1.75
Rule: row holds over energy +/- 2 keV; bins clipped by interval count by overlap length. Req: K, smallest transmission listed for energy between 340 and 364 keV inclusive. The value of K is 1.28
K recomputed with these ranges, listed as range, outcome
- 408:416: 1.75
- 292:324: 1.68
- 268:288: 1.44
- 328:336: 1.55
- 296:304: 1.77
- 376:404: 1.71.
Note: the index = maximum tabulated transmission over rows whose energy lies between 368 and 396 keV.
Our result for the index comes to 1.8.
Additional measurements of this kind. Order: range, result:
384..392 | 1.76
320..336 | 1.83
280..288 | 1.51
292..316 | 1.85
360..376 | 1.79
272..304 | 1.82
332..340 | 1.55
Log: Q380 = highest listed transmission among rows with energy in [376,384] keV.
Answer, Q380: 1.76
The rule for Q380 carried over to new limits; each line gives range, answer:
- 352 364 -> 1.78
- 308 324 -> 1.84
